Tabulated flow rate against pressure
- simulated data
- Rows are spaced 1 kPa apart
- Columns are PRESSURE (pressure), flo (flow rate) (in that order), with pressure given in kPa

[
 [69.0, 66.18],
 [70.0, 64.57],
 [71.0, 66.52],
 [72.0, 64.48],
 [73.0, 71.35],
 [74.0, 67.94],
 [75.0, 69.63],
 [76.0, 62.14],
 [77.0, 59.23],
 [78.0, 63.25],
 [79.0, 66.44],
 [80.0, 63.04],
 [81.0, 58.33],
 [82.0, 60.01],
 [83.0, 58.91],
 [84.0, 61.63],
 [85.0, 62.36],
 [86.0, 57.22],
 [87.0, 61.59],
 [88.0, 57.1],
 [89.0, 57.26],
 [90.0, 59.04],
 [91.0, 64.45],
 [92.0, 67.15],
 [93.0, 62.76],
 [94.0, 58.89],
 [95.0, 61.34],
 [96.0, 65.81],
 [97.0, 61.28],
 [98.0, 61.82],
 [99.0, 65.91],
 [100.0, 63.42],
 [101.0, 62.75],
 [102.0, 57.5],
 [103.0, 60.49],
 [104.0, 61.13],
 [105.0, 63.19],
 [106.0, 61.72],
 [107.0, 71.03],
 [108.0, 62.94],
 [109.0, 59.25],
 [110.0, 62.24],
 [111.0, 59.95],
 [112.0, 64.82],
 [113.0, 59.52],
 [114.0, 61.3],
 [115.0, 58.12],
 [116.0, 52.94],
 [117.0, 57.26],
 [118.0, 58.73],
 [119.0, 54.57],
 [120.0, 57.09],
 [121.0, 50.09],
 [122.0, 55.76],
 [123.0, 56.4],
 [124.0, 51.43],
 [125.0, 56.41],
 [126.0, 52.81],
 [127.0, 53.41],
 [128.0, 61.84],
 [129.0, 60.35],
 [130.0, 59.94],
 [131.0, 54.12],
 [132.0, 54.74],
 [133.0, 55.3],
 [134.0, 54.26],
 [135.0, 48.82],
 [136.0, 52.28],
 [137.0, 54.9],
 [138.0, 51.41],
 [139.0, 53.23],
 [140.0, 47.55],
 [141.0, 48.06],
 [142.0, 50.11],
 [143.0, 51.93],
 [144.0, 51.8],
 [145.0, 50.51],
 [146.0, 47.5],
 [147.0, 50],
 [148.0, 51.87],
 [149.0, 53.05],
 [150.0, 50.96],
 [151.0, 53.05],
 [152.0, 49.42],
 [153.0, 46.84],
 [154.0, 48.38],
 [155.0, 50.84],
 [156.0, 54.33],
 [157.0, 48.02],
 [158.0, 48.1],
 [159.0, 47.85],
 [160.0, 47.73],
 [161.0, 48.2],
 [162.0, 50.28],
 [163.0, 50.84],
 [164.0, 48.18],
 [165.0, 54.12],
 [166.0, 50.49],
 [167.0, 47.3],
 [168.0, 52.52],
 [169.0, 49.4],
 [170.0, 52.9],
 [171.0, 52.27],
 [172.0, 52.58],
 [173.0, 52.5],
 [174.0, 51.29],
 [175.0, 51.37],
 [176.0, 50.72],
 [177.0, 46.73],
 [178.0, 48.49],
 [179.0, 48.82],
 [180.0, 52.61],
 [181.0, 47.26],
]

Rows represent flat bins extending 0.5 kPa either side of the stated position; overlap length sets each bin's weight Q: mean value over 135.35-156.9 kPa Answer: 50.8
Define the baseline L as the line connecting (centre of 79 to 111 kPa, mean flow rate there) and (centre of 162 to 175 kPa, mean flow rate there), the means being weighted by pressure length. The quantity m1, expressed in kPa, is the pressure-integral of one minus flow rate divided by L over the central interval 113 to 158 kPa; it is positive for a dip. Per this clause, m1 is 2.2 kPa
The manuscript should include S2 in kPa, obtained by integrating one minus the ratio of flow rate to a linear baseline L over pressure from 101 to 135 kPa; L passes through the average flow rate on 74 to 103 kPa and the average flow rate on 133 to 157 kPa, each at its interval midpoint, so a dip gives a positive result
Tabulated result -1.2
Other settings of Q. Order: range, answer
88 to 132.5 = 59.6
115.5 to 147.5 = 53.6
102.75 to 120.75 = 60.2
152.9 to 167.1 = 49.6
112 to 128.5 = 56.4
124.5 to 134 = 56.4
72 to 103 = 62.3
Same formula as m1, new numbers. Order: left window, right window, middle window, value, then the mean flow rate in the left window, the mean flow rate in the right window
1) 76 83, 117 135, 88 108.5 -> -1.13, 61.5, 55.6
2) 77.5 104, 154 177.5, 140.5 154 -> 0.70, 61.5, 50.3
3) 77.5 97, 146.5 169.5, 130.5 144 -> 0.34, 61.4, 50.1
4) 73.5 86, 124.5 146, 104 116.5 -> -0.85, 62.5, 53.4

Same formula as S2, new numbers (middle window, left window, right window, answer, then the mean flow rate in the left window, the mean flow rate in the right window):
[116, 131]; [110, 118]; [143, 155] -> 0.23 kPa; 59.3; 50.4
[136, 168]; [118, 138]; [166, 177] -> 1.52 kPa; 55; 51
